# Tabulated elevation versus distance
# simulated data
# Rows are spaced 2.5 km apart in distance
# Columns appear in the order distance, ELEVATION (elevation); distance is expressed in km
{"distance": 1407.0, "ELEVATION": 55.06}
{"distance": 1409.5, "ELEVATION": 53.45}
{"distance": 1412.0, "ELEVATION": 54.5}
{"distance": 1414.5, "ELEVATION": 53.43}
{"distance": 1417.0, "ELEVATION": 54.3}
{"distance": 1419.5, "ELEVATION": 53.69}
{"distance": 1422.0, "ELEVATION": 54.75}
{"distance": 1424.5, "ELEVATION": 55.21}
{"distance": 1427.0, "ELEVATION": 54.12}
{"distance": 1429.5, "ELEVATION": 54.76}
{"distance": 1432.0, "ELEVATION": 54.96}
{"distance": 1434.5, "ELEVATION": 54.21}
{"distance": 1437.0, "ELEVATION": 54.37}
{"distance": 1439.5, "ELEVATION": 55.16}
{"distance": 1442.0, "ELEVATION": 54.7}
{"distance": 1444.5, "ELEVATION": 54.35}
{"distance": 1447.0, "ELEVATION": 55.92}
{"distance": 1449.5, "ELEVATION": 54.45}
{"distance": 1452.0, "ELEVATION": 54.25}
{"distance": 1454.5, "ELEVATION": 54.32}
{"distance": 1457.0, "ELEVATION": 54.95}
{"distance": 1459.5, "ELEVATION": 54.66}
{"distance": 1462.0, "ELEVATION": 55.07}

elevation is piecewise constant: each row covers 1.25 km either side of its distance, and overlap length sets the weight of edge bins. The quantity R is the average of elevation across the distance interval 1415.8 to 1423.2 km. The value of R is 54.2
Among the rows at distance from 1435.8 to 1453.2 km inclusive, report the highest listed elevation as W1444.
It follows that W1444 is 55.92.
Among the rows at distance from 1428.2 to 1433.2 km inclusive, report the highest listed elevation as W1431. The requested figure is 54.96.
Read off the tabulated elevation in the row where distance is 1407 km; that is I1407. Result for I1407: 55.06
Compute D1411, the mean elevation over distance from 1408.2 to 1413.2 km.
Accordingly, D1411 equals 54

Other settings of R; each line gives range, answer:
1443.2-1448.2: 55.1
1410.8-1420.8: 54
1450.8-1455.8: 54.3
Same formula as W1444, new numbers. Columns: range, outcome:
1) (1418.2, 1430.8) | 55.21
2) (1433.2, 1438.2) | 54.37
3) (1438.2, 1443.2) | 55.16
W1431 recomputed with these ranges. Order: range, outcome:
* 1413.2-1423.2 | 54.75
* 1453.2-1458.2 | 54.95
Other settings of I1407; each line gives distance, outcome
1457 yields 54.95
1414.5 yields 53.43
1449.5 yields 54.45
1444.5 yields 54.35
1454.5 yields 54.32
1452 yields 54.25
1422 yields 54.75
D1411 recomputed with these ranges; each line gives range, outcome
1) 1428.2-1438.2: 54.6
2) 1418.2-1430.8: 54.5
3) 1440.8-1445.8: 54.5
